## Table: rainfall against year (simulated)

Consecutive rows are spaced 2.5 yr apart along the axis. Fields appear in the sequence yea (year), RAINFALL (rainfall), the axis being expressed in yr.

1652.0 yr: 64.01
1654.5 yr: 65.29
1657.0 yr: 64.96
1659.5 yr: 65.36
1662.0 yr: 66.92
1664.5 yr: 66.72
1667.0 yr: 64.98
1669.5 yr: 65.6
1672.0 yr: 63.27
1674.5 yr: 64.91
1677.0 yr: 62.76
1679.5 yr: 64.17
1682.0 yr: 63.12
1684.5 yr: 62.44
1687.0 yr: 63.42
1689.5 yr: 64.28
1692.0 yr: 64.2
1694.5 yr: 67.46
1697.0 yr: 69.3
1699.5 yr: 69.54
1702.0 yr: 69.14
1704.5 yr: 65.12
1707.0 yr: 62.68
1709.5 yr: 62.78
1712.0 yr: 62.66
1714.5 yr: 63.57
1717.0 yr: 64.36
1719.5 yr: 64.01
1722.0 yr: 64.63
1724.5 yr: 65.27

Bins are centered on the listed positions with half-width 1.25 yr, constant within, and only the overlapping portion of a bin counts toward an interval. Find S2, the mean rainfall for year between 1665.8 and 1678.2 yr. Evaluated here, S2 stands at 64.3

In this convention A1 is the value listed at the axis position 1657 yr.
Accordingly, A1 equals 64.96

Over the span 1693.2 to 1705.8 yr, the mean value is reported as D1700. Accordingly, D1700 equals 68.1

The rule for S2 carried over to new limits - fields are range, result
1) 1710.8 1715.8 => 63.1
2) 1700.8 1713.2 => 64.5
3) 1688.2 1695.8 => 65.3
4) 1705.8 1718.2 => 63.2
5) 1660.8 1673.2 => 65.5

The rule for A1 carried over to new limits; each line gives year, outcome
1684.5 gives 62.44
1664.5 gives 66.72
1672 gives 63.27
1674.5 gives 64.91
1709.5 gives 62.78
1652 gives 64.01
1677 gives 62.76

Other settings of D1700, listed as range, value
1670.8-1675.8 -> 64.1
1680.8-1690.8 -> 63.3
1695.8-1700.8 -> 69.4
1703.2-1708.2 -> 64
